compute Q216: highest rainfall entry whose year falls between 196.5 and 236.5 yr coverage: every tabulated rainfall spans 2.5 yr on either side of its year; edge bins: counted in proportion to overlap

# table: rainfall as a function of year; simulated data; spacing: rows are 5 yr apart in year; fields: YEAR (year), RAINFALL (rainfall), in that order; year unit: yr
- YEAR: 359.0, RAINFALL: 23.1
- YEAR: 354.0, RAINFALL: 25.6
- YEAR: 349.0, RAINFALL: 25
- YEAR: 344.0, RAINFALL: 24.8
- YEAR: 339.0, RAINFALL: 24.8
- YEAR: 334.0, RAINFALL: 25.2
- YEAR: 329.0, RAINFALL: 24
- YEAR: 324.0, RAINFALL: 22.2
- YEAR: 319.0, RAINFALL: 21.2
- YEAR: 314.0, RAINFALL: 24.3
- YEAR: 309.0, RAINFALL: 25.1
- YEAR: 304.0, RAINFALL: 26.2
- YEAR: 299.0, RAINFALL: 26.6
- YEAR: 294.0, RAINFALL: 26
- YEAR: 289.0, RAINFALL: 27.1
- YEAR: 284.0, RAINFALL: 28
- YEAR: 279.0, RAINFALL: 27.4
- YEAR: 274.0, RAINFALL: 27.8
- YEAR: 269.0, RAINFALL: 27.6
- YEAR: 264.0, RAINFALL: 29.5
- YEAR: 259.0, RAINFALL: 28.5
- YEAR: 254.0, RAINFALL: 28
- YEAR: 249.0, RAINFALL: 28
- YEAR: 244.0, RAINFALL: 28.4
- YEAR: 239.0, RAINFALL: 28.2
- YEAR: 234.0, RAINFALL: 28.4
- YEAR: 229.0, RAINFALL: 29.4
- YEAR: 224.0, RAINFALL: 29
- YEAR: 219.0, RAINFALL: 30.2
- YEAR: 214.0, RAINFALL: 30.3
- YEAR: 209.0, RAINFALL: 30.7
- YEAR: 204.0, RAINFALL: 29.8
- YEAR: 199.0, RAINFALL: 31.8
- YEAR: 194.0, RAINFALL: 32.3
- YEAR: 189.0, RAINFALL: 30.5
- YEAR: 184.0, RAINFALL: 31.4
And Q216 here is 31.8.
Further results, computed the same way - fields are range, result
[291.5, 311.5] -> 26.6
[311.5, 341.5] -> 25.2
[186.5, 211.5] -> 32.3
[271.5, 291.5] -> 28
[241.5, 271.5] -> 29.5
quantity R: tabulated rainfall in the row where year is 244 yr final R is 28.4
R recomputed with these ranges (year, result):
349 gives 25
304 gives 26.2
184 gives 31.4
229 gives 29.4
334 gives 25.2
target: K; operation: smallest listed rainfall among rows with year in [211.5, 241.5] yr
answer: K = 28.2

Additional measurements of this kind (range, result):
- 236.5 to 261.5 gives 28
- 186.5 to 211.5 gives 29.8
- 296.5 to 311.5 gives 25.1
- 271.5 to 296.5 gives 26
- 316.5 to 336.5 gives 21.2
